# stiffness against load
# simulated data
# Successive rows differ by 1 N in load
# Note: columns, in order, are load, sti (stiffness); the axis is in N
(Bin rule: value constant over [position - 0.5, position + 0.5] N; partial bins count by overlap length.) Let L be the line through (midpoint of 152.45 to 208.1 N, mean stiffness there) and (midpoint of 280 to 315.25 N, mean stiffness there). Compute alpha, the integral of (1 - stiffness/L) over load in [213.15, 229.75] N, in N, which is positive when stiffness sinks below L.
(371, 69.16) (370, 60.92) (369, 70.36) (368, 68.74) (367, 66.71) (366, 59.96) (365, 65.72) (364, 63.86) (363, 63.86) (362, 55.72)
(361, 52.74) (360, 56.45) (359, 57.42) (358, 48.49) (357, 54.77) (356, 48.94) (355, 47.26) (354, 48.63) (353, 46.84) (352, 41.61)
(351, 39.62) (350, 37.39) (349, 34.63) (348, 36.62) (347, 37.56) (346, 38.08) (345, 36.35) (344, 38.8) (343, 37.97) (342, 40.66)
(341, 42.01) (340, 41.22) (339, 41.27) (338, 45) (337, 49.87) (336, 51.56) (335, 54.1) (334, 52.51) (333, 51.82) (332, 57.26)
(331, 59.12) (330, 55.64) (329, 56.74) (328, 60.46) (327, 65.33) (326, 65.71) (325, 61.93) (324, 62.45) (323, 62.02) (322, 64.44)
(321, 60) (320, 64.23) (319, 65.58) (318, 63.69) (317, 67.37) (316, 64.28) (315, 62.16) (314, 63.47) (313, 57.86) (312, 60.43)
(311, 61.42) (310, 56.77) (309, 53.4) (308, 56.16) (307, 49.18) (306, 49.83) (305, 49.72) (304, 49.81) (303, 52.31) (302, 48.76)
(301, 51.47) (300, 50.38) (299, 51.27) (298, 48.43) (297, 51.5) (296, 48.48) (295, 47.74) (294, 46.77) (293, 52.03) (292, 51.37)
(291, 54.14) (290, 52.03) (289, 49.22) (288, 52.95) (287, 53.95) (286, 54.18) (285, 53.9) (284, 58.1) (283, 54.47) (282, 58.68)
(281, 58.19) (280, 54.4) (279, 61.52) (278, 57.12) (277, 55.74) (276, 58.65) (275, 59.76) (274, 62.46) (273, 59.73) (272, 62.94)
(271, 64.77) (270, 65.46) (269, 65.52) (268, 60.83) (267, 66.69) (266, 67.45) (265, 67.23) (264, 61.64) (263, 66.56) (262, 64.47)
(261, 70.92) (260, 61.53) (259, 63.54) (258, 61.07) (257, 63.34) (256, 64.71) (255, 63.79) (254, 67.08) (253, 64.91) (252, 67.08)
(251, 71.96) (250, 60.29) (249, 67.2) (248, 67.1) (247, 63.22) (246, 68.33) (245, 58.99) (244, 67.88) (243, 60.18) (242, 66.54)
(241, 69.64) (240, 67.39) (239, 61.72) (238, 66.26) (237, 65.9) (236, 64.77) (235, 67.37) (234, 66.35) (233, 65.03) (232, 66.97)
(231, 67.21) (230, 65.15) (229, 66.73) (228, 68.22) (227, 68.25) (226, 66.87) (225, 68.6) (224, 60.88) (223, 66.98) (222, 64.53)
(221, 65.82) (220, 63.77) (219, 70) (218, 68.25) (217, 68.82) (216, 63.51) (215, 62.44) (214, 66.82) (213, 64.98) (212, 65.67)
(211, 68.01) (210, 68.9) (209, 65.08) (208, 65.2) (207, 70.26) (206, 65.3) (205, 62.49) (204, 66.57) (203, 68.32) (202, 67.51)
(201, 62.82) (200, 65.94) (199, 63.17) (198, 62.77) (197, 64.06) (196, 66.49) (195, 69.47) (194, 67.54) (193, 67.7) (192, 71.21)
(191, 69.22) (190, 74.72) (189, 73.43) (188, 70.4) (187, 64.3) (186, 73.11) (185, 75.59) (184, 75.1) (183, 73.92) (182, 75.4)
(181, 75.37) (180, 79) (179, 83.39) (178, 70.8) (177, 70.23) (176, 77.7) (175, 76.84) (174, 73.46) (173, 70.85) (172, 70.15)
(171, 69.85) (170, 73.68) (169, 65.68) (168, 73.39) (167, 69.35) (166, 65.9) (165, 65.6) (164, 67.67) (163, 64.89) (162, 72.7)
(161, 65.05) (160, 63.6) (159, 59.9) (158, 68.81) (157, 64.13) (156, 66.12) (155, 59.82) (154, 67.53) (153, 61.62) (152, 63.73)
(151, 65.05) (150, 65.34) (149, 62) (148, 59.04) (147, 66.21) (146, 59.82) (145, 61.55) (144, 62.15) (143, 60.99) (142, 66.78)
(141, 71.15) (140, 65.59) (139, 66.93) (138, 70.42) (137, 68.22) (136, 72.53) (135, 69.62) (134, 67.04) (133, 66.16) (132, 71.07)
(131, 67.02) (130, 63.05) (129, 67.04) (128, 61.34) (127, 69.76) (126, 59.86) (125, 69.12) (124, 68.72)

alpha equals -0.7 N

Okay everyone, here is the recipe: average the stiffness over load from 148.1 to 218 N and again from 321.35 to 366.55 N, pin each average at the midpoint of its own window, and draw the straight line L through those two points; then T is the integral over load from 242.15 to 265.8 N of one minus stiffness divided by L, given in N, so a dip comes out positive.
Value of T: -1.7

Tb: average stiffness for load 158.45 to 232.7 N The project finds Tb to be 68.5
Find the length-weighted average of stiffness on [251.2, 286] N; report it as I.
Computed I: 62.2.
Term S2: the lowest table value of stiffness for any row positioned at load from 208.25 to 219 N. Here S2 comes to 62.44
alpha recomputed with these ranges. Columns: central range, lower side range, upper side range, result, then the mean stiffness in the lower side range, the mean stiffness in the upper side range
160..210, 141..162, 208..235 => -3.60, 63.9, 66.3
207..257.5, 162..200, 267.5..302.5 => -2.25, 70.8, 55.3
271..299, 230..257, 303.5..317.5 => 2.61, 65.6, 57.3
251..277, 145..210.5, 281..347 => -2.24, 68.3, 53.6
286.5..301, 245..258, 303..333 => 2.53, 65.3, 59.3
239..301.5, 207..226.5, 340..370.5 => -0.02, 66.2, 49.8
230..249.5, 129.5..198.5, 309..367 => -1.20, 68.4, 53.4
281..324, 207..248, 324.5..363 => -0.56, 66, 48.8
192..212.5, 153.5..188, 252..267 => 0.63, 70.3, 65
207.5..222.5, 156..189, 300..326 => 0.20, 70.8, 58.3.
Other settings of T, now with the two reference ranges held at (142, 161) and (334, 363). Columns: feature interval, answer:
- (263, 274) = -2.4 N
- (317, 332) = -4.5 N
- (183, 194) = -2.1 N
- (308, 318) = -2.5 N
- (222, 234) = -2.1 N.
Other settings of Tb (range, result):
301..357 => 52.2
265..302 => 56.2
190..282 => 65.1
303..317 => 56.7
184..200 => 69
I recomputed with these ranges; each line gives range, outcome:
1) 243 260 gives 64.8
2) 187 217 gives 66.9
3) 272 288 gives 57.4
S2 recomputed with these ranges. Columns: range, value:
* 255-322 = 46.77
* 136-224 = 59.04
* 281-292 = 49.22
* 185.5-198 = 62.77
